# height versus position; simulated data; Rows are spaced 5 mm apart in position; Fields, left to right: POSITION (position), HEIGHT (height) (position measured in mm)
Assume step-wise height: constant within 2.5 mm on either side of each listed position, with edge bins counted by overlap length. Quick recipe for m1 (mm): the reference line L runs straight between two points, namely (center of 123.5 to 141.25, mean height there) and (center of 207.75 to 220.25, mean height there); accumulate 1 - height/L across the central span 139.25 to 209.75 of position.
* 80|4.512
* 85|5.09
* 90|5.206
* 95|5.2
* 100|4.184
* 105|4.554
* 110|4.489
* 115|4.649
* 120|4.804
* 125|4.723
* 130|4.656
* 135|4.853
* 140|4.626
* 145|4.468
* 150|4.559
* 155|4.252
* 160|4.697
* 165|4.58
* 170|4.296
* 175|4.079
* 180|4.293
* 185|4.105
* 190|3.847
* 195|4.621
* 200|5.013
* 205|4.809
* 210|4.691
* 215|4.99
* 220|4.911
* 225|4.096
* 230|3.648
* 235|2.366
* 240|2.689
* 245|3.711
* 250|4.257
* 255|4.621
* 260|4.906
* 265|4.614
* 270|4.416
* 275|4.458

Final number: 5.04 mm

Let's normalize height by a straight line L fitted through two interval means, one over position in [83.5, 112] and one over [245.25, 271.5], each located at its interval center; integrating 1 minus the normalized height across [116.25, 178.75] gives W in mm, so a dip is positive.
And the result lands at 2.0 mm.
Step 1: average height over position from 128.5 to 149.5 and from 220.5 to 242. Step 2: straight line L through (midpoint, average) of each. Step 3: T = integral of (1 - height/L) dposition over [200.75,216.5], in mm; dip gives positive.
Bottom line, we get -5.0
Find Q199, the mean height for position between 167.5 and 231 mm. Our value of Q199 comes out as 4.43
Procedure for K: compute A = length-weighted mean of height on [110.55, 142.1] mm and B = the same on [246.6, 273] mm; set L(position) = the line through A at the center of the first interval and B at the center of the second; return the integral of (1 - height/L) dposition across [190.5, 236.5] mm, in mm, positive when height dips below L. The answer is 2.2 mm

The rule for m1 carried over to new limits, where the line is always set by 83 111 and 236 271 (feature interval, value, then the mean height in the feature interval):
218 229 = -0.38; 4.37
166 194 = 1.55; 4.18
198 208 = -1.34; 4.89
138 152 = 0.10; 4.55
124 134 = -0.12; 4.71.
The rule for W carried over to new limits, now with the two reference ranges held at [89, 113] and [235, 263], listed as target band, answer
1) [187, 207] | -1.82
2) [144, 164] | -0.42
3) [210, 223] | -2.53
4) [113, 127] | -0.41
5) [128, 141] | -0.60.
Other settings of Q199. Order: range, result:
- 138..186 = 4.4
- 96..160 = 4.59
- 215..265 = 4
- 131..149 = 4.64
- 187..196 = 4.16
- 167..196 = 4.19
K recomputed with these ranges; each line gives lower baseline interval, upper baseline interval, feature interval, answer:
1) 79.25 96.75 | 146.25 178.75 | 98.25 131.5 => 1.54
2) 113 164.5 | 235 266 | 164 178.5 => 0.48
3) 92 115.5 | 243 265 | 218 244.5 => 5.48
